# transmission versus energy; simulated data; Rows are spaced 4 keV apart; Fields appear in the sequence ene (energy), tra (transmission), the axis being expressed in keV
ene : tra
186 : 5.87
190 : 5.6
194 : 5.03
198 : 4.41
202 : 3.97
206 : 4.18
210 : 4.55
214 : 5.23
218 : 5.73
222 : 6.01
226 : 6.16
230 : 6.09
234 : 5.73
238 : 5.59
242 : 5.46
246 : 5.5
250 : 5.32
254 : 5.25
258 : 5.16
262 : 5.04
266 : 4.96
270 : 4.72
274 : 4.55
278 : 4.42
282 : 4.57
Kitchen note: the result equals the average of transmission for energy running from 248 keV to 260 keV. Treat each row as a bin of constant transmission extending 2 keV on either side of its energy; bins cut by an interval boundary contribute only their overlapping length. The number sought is 5.24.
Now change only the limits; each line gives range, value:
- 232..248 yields 5.57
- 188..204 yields 4.75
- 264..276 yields 4.74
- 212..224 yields 5.66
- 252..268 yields 5.1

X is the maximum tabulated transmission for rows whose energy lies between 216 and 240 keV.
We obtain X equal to 6.16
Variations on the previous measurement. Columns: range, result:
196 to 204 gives 4.41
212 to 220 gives 5.73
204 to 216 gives 5.23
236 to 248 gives 5.59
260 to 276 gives 5.04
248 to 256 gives 5.32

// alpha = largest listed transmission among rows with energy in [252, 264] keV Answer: 5.25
